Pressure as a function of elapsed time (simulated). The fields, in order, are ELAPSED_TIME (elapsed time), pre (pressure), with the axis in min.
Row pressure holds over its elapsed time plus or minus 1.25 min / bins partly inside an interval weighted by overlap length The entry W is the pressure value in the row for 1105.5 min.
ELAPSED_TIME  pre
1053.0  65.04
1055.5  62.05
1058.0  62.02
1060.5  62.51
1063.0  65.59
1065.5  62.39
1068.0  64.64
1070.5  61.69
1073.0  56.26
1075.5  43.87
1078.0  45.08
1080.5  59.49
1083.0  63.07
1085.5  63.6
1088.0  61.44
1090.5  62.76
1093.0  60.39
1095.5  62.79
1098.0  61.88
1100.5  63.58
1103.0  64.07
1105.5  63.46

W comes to 63.46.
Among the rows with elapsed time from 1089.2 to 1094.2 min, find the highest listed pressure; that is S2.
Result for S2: 62.76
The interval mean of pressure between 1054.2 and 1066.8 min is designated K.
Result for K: 62.9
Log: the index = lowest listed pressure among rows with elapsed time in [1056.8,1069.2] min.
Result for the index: 62.02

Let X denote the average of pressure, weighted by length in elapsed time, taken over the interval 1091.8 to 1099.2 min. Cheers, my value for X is 61.7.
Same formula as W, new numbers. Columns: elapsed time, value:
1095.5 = 62.79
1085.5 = 63.6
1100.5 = 63.58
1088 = 61.44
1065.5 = 62.39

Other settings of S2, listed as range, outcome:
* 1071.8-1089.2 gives 63.6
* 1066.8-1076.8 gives 64.64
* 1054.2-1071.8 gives 65.59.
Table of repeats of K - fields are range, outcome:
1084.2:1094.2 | 62.1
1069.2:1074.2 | 59.1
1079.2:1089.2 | 61.8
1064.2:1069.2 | 63.5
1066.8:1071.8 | 63.1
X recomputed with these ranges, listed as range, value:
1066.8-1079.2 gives 54.3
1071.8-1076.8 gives 50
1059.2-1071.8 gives 63.3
